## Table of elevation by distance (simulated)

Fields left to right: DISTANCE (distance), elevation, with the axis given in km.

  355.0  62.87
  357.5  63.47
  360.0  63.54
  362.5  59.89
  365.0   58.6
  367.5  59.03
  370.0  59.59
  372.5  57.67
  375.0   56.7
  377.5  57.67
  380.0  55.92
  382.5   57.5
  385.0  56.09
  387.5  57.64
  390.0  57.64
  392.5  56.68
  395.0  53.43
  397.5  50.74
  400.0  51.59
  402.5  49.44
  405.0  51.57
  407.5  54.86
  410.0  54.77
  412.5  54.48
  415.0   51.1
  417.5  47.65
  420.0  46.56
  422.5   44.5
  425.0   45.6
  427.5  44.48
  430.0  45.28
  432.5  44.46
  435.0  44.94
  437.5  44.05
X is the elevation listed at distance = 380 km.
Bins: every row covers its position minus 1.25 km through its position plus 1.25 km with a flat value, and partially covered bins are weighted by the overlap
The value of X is 55.92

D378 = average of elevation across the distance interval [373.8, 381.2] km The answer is 56.8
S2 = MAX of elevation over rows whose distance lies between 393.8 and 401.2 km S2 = 53.43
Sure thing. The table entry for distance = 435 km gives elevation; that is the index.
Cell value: 44.94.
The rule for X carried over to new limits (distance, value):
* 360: 63.54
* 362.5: 59.89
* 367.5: 59.03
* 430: 45.28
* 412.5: 54.48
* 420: 46.56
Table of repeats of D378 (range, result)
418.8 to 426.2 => 45.5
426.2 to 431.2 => 44.9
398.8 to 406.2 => 50.9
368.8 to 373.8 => 58.6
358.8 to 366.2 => 60.7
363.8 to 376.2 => 58.3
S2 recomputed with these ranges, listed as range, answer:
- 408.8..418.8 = 54.77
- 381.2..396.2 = 57.64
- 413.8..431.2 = 51.1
